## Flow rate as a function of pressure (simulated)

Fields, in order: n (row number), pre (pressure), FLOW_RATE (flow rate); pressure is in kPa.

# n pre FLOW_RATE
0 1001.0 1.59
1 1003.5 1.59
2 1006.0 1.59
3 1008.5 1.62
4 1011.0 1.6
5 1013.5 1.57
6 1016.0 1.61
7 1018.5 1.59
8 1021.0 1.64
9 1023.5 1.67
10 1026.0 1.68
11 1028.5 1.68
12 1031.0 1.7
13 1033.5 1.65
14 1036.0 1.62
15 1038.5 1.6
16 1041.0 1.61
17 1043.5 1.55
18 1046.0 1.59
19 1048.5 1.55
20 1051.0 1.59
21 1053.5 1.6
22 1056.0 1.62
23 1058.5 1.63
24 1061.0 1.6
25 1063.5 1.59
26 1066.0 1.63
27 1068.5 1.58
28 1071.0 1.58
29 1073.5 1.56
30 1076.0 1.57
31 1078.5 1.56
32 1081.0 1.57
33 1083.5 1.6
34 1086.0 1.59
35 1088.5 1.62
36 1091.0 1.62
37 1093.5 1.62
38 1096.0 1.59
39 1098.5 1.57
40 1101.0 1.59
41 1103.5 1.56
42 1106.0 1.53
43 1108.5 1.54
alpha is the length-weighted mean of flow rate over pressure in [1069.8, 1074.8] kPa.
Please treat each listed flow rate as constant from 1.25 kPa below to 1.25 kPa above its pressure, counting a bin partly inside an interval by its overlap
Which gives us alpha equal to 1.57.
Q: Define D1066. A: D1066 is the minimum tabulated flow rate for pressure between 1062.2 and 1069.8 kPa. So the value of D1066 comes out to 1.58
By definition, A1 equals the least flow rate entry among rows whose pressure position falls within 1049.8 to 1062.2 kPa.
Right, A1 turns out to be 1.59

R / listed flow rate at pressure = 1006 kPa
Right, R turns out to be 1.59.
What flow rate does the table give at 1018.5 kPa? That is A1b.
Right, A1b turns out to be 1.59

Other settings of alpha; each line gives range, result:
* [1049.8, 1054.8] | 1.6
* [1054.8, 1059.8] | 1.62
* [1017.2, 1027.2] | 1.64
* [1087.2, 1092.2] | 1.62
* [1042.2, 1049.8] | 1.56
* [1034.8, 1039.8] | 1.61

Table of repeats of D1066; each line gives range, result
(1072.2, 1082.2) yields 1.56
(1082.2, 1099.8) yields 1.57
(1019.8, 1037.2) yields 1.62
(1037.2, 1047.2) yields 1.55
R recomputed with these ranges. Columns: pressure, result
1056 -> 1.62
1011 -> 1.6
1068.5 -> 1.58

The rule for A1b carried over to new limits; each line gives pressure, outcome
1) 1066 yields 1.63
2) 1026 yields 1.68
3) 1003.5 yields 1.59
